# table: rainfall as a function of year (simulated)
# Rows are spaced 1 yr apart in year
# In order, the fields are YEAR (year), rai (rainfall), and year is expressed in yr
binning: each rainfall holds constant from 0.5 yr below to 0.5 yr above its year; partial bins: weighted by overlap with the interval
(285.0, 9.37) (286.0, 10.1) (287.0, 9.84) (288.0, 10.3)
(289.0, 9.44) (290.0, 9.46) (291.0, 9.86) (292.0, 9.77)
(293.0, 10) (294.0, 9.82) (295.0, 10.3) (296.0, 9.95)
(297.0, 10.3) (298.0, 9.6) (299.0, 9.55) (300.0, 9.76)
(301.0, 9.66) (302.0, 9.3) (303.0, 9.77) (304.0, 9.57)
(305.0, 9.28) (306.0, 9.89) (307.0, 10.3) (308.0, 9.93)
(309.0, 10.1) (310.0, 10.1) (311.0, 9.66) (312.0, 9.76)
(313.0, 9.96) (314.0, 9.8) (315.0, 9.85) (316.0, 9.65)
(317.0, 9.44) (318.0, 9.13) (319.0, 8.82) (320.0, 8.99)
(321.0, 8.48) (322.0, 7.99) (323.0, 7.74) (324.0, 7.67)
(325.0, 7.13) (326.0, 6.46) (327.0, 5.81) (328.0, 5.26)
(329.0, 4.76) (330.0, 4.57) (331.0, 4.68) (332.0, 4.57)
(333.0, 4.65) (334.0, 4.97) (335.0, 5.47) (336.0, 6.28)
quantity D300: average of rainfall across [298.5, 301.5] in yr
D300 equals 9.66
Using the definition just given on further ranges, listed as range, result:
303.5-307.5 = 9.76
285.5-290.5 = 9.83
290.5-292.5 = 9.81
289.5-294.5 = 9.78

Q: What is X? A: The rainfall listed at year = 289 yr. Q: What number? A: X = 9.44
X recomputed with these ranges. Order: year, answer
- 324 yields 7.67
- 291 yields 9.86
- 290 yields 9.46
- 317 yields 9.44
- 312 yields 9.76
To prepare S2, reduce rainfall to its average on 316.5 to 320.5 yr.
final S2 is 9.1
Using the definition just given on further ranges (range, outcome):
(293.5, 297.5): 10.1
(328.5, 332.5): 4.64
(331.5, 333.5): 4.61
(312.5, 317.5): 9.74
